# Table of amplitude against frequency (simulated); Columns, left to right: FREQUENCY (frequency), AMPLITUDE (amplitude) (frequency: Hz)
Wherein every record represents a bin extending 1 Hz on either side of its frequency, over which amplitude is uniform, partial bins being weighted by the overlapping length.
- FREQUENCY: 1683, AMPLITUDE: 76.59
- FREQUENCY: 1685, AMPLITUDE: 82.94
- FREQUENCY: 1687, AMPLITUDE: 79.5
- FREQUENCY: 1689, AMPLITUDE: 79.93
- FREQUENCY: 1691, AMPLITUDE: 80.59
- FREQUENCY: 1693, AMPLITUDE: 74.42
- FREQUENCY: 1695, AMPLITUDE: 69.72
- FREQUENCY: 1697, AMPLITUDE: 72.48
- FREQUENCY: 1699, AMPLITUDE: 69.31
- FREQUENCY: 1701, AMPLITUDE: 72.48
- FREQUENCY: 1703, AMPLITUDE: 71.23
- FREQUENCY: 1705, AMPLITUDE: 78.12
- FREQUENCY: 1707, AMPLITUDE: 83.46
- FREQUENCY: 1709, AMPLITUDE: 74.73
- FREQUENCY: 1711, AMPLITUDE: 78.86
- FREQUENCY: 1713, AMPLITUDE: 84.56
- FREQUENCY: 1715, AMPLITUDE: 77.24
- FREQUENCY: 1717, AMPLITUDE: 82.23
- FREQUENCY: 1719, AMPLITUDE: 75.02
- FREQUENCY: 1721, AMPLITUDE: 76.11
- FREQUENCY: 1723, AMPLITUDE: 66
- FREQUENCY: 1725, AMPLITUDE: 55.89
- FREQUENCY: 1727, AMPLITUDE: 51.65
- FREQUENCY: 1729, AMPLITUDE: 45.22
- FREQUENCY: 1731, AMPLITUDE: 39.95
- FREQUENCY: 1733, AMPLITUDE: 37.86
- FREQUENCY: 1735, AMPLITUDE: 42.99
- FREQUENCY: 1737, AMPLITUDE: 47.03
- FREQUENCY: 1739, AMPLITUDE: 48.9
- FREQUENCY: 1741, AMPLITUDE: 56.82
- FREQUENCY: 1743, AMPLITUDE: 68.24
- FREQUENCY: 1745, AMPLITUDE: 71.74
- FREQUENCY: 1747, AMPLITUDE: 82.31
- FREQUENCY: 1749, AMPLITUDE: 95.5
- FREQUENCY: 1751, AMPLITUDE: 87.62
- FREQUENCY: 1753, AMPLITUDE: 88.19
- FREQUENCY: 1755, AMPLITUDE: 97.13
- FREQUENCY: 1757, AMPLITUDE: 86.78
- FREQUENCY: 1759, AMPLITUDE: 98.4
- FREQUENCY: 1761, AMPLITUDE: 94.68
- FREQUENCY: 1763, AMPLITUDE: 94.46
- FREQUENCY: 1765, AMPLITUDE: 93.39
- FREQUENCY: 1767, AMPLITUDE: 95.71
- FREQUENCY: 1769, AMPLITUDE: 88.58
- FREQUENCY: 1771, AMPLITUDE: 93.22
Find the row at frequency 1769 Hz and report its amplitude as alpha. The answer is 88.58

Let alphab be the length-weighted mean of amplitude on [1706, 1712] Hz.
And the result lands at 79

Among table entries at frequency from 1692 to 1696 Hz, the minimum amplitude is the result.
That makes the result 69.72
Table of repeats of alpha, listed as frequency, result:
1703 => 71.23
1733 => 37.86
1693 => 74.42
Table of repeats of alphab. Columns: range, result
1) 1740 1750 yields 74.9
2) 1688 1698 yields 75.4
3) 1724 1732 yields 48.2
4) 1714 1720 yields 78.2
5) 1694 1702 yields 71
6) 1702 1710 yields 76.9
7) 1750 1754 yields 87.9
